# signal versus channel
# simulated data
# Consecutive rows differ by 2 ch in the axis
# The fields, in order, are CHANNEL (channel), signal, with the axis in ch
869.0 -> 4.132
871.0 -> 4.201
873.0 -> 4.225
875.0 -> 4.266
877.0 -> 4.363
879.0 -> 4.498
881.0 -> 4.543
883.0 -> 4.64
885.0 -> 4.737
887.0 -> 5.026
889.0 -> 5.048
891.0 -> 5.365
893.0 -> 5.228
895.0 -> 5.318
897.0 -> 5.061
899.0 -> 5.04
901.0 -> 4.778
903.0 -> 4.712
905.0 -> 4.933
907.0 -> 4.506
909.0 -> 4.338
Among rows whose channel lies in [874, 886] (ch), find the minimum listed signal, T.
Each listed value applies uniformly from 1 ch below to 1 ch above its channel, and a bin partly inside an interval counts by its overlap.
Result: 4.266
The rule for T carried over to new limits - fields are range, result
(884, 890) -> 4.737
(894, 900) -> 5.04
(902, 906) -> 4.712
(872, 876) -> 4.225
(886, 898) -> 5.026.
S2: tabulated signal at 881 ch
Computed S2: 4.543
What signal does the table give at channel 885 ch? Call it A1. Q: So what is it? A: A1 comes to 4.737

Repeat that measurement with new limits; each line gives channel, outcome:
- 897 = 5.061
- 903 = 4.712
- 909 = 4.338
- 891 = 5.365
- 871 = 4.201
